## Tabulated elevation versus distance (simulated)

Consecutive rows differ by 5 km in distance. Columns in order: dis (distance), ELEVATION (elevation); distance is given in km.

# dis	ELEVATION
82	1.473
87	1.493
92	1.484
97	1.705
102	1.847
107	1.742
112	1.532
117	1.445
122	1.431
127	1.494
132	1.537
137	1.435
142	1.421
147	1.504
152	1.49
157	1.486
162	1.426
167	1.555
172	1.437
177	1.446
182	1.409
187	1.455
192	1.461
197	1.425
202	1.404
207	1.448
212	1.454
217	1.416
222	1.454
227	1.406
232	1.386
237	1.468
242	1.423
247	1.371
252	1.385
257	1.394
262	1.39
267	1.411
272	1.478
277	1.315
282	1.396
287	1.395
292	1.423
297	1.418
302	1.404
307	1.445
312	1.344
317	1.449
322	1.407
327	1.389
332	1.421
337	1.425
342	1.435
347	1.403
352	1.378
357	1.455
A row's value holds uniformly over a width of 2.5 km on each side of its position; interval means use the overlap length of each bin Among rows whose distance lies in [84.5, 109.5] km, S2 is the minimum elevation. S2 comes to 1.484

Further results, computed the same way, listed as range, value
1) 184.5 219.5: 1.404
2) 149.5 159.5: 1.486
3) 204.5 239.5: 1.386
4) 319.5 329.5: 1.389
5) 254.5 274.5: 1.39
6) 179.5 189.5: 1.409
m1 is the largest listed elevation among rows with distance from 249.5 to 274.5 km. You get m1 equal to 1.478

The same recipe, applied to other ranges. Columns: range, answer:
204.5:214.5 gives 1.454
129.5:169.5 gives 1.555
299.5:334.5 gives 1.449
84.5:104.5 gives 1.847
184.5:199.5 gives 1.461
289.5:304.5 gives 1.423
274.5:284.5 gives 1.396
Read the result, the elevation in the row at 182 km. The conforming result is 1.409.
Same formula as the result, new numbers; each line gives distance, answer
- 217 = 1.416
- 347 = 1.403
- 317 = 1.449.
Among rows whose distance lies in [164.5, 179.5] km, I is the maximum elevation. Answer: 1.555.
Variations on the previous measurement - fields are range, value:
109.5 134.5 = 1.537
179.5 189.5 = 1.455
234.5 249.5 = 1.468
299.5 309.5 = 1.445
